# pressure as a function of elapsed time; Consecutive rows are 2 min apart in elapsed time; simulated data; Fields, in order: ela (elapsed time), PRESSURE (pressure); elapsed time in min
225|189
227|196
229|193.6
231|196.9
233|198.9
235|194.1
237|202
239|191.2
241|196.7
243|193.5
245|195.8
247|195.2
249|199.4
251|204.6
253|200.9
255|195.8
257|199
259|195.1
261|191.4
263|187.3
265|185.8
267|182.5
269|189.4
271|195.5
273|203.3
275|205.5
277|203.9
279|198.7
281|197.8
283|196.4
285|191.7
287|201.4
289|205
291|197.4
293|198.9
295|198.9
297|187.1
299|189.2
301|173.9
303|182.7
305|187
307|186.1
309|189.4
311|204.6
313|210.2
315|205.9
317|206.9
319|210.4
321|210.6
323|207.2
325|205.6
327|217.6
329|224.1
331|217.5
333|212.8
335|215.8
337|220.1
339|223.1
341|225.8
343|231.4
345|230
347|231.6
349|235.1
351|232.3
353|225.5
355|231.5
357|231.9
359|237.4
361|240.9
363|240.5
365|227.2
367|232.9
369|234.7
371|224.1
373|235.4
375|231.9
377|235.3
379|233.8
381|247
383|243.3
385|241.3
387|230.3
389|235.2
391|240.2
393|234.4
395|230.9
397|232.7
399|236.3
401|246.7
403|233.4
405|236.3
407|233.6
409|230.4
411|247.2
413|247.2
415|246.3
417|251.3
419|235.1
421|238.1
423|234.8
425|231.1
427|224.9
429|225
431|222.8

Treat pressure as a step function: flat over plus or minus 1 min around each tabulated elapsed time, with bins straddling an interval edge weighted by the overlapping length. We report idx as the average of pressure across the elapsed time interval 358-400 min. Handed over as 236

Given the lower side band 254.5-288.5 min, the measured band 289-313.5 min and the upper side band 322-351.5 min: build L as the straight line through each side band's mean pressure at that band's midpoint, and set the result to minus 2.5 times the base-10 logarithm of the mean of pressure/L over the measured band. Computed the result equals 0.082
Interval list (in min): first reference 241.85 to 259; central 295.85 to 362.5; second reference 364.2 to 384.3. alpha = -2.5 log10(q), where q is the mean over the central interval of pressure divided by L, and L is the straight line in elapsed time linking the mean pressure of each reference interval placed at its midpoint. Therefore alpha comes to 0.04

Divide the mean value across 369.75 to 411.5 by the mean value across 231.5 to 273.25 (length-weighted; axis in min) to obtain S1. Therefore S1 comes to 1.2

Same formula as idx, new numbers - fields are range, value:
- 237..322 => 196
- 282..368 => 212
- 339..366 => 232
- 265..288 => 196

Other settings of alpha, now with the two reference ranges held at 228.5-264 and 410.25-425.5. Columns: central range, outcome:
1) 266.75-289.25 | 0.04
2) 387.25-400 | 0.00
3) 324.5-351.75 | -0.01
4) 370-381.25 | -0.02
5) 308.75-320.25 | 0.04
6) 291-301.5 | 0.10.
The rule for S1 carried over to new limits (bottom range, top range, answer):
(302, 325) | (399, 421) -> 1.20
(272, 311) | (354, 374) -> 1.20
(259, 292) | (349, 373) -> 1.19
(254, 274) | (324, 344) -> 1.14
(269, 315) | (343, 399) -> 1.20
